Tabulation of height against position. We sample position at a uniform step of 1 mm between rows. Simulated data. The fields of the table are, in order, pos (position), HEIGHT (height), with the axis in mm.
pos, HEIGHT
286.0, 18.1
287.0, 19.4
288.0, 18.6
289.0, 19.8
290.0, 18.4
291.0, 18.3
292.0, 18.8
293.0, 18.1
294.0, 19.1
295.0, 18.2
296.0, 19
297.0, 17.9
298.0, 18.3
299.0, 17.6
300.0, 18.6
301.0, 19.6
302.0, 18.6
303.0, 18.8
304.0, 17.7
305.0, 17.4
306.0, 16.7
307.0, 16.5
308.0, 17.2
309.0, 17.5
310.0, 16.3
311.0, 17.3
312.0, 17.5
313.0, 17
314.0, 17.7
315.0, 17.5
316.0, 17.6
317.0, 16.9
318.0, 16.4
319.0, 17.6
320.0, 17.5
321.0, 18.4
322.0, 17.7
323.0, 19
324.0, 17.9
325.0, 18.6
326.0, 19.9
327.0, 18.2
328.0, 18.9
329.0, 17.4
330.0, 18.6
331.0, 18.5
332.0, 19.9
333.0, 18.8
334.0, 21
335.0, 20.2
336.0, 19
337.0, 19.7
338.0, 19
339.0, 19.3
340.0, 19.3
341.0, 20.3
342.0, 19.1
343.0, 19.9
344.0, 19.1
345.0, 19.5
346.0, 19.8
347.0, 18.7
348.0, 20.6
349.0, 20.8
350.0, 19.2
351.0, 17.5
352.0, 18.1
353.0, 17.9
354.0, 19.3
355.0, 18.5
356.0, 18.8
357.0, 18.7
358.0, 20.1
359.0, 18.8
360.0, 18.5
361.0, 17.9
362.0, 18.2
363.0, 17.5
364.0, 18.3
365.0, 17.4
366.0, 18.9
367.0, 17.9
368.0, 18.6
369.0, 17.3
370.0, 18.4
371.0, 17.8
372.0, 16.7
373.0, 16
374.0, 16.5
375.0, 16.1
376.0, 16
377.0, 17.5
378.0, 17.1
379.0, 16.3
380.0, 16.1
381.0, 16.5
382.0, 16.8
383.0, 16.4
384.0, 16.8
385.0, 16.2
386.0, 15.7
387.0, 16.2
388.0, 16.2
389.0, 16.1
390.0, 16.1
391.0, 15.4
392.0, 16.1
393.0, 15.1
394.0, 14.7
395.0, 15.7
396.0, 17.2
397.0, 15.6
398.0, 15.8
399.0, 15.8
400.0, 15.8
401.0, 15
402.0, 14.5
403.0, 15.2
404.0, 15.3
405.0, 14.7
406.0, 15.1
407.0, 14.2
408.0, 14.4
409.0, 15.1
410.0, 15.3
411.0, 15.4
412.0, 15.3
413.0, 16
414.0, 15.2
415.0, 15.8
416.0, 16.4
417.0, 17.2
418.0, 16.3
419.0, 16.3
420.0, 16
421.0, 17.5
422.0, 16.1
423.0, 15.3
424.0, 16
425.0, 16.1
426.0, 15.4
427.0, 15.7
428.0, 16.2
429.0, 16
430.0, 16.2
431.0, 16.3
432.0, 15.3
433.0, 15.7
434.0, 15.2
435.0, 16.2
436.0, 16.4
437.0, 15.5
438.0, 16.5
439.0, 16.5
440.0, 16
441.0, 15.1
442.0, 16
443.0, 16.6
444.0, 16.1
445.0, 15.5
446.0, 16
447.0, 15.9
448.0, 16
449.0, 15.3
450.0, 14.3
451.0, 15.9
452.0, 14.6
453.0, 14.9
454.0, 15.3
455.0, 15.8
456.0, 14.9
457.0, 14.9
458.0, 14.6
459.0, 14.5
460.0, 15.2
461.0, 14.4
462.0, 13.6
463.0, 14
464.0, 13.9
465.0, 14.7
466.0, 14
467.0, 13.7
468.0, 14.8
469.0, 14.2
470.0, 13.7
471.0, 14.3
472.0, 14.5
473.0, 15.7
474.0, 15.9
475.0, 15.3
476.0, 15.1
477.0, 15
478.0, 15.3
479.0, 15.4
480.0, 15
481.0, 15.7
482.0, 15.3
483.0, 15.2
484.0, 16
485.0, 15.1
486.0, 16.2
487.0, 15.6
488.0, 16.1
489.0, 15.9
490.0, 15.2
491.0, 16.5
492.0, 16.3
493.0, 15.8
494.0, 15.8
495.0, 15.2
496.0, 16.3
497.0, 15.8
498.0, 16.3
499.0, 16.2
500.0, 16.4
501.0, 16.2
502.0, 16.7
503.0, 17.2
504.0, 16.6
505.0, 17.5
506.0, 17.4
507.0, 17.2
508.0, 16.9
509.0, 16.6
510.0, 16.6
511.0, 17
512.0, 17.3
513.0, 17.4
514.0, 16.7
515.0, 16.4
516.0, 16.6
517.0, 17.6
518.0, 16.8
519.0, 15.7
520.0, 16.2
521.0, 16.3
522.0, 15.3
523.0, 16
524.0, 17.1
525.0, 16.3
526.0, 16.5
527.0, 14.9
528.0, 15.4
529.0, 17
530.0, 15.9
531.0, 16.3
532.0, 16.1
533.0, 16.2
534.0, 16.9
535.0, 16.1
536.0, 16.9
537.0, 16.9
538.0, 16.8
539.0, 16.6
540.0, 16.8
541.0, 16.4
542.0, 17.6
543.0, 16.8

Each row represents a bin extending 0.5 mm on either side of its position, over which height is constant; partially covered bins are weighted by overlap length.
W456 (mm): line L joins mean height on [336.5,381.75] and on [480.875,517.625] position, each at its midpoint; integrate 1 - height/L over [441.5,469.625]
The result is 3.3 mm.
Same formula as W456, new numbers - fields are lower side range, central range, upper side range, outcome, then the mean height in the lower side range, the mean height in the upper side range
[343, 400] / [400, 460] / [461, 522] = 3.64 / 17.4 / 15.8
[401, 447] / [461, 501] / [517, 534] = 1.86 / 15.8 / 16.2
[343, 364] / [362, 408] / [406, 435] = 2.94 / 18.9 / 15.8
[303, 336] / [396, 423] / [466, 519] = 2.09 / 18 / 15.9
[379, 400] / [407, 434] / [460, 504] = -0.04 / 16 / 15.3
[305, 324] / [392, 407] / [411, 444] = 0.88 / 17.4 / 16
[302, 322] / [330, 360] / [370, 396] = -4.24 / 17.4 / 16.3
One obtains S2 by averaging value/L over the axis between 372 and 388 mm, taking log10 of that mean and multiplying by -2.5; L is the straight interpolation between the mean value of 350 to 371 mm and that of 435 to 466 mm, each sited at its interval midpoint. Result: 0.08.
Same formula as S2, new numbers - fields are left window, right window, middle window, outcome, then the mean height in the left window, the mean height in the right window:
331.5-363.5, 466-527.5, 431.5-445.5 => 0.085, 19.2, 15.9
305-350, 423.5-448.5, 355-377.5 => -0.015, 18.5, 15.9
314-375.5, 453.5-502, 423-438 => 0.035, 18.5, 15.2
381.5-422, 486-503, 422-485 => 0.043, 15.8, 16.1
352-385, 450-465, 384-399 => 0.064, 17.6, 14.7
